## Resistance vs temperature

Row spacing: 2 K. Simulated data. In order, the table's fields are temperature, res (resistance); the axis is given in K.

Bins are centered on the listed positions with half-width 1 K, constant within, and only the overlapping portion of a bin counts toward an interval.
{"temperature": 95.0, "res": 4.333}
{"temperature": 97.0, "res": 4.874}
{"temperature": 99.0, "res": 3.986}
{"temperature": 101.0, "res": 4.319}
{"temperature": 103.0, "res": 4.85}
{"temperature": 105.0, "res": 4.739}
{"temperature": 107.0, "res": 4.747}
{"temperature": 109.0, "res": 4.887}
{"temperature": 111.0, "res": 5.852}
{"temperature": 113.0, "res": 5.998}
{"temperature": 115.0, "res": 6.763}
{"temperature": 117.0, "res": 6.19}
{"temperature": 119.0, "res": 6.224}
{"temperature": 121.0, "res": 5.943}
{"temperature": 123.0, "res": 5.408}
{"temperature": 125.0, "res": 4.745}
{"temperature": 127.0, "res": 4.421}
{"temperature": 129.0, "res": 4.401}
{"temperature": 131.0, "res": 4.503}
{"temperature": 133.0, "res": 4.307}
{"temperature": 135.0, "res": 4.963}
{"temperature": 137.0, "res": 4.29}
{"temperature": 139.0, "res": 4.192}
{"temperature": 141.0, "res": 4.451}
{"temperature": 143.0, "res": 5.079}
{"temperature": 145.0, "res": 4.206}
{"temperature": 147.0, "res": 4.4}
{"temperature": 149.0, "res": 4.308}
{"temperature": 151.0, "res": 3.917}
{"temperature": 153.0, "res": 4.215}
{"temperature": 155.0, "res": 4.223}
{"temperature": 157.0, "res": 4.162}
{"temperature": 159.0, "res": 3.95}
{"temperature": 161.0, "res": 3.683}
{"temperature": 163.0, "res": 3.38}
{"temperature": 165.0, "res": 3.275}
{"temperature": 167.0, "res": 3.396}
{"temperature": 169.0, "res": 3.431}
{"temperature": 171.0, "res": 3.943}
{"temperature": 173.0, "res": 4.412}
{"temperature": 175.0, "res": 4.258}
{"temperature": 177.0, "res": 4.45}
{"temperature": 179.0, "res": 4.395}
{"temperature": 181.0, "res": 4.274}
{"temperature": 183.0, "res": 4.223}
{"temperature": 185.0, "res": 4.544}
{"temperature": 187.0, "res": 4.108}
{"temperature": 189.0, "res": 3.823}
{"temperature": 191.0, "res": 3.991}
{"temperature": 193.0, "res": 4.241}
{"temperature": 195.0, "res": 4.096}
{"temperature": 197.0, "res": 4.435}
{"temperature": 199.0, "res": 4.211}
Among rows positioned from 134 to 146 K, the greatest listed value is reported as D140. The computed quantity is 5.079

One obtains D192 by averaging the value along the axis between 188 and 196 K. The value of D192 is 4.04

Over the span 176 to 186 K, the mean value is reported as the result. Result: 4.38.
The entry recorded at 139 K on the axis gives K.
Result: 4.192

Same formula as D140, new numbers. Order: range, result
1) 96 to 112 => 5.852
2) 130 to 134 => 4.503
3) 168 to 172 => 3.943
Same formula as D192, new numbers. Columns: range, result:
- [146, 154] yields 4.21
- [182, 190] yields 4.17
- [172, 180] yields 4.38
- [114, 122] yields 6.28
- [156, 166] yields 3.69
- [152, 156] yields 4.22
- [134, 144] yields 4.6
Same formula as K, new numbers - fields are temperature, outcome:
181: 4.274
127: 4.421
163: 3.38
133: 4.307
